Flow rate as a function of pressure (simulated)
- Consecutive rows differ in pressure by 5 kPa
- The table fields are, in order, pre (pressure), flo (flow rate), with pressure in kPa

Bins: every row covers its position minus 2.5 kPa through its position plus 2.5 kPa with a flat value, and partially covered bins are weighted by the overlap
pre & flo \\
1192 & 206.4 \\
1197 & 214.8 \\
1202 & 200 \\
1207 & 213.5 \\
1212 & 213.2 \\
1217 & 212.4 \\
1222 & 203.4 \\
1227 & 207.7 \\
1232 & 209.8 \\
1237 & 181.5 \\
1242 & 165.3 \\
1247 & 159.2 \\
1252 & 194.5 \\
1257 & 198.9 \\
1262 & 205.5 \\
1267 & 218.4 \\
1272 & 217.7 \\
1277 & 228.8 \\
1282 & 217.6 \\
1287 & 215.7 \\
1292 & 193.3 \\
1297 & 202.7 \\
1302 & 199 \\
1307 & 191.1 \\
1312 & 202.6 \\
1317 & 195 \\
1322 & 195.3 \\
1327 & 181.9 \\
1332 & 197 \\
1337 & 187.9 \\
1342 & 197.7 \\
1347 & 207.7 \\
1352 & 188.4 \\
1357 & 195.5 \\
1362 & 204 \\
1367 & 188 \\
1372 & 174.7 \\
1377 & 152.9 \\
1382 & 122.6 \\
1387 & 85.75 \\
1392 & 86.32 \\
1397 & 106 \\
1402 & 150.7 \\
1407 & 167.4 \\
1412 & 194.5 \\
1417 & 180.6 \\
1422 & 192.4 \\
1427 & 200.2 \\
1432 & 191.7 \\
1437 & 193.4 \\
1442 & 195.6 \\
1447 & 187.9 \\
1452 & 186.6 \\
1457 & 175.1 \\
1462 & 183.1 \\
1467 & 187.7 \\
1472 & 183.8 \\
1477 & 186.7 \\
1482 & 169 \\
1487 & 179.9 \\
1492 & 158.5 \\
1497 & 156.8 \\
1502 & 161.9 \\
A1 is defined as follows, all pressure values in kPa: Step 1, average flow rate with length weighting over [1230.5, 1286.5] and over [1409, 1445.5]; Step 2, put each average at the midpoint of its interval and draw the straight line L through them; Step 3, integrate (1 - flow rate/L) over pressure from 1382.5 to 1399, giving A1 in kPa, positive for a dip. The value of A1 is 8.3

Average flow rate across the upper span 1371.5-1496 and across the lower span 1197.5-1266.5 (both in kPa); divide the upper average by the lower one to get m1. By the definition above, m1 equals 0.8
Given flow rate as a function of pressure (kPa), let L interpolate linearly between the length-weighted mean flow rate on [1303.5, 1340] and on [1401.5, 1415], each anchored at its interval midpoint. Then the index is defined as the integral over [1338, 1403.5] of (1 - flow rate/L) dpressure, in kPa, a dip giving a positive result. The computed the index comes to 8.6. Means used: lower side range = 193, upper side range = 174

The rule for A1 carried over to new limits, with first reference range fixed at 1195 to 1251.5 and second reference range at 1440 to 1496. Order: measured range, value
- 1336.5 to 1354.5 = -0.7 kPa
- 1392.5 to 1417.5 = 4.4 kPa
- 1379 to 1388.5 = 4.0 kPa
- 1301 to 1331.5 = -0.4 kPa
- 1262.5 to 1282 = -2.5 kPa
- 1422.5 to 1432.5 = -0.7 kPa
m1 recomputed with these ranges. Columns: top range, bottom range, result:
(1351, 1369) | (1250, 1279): 0.92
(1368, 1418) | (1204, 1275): 0.71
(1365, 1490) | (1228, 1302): 0.84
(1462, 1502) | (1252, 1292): 0.82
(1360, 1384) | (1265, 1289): 0.77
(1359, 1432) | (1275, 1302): 0.76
